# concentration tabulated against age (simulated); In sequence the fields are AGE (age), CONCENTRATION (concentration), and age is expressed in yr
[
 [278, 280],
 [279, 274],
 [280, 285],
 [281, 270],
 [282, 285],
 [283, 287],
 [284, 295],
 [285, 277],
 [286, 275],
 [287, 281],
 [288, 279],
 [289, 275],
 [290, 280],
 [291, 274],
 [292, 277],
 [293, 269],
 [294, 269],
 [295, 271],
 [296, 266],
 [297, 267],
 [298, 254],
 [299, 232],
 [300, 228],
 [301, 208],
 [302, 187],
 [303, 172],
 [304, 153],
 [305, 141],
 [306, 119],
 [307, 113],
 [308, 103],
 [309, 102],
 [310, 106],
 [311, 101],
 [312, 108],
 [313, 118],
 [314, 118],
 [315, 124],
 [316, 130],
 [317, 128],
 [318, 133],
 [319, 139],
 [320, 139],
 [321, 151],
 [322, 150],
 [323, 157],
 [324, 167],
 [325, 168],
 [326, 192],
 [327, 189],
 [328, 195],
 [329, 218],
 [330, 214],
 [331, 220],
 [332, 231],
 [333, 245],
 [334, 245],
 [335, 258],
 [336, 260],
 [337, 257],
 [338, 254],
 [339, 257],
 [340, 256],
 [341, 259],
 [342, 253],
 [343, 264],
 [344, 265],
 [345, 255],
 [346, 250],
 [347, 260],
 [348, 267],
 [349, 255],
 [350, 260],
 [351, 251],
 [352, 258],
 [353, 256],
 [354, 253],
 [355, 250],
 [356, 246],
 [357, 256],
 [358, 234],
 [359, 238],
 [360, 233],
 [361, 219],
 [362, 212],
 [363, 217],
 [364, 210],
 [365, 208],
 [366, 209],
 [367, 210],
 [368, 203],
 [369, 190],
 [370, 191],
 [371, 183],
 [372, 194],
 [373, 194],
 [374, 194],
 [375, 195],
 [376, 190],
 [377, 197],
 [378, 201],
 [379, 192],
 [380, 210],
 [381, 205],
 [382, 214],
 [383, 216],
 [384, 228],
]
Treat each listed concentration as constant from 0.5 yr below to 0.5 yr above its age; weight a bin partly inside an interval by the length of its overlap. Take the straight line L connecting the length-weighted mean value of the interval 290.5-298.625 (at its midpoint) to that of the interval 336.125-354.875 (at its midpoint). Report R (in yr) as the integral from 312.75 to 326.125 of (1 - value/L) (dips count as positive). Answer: 6.1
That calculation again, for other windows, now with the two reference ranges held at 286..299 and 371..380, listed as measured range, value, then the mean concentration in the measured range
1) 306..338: 9.71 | 168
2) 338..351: -2.04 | 258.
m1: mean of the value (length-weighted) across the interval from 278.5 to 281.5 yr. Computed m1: 276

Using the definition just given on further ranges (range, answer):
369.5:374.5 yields 191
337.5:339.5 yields 256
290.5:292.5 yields 276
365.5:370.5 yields 201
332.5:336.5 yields 252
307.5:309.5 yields 102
